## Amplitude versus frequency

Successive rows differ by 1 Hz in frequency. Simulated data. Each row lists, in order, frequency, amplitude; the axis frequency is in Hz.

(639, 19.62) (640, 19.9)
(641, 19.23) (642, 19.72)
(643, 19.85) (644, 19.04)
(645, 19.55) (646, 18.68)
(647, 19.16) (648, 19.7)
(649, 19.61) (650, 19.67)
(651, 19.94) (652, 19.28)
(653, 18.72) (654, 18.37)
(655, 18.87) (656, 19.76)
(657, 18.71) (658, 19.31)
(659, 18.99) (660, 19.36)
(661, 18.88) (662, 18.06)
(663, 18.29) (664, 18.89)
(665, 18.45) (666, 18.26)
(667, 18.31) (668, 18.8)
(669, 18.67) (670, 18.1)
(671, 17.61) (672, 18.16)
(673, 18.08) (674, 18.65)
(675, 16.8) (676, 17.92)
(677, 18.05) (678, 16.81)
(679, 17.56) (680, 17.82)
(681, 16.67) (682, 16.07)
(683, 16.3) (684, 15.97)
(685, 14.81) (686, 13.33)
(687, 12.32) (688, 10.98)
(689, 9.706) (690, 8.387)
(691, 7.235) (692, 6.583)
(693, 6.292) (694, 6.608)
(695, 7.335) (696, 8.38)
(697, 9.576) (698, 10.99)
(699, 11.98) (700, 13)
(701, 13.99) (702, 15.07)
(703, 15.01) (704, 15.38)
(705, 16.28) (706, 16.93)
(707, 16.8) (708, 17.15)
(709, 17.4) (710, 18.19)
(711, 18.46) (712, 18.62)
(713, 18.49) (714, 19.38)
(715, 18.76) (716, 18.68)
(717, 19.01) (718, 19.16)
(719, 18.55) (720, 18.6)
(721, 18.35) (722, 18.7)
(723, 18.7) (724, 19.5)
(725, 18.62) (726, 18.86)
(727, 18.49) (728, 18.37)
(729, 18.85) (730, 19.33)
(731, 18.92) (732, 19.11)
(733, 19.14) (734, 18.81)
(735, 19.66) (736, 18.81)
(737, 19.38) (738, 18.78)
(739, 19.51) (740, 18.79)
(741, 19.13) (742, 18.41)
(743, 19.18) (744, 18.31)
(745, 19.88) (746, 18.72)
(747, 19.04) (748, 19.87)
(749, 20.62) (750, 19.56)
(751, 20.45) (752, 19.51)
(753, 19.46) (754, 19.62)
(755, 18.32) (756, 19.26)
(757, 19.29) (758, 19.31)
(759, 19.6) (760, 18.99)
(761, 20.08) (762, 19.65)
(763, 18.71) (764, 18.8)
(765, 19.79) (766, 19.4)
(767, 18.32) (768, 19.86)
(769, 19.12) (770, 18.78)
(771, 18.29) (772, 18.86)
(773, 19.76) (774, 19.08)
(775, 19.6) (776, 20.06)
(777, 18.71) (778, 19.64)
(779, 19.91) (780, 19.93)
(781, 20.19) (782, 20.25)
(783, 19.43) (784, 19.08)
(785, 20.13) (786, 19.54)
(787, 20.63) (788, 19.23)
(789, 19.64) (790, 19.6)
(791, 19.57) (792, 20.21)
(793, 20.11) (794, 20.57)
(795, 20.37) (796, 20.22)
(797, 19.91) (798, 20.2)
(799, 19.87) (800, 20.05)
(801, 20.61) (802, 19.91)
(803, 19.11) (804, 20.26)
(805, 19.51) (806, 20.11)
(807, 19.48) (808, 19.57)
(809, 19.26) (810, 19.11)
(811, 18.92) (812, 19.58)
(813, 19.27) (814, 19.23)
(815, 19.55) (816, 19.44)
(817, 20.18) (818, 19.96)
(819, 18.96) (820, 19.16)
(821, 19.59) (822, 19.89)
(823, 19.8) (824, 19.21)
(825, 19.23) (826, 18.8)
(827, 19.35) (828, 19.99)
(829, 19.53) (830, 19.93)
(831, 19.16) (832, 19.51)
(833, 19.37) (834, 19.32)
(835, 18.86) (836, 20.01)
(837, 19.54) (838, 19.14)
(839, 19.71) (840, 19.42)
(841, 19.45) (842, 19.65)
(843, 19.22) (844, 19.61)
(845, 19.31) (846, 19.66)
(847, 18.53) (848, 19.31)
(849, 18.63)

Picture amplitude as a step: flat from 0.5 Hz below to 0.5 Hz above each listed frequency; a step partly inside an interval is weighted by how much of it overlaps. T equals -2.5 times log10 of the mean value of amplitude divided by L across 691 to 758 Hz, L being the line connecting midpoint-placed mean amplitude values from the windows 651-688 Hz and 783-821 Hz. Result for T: 0.08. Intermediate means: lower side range 17.7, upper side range 19.7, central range 17.2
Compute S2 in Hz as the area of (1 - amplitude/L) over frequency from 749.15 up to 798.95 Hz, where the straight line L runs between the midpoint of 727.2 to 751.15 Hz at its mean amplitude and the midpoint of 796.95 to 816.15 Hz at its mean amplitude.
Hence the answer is -0.4 Hz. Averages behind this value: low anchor 19.2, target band 19.6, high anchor 19.6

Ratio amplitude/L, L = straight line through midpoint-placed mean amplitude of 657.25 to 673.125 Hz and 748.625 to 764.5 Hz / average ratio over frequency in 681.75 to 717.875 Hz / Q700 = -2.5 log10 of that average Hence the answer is 0.33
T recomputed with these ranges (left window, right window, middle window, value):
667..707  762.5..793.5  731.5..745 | -0.11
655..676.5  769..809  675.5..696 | 0.42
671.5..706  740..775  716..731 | -0.15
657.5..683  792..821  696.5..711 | 0.23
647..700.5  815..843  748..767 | -0.10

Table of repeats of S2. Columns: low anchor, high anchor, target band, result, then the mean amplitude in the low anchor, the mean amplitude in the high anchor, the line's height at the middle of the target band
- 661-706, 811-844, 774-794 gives -1.9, 14.7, 19.5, 18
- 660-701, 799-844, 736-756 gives -2.8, 14.7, 19.5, 16.9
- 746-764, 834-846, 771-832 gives -0.6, 19.4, 19.5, 19.5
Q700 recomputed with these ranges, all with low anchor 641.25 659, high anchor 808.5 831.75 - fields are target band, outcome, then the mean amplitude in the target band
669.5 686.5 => 0.14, 17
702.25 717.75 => 0.10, 17.6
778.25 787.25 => -0.03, 19.9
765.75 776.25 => 0.01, 19.2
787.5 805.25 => -0.03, 19.9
